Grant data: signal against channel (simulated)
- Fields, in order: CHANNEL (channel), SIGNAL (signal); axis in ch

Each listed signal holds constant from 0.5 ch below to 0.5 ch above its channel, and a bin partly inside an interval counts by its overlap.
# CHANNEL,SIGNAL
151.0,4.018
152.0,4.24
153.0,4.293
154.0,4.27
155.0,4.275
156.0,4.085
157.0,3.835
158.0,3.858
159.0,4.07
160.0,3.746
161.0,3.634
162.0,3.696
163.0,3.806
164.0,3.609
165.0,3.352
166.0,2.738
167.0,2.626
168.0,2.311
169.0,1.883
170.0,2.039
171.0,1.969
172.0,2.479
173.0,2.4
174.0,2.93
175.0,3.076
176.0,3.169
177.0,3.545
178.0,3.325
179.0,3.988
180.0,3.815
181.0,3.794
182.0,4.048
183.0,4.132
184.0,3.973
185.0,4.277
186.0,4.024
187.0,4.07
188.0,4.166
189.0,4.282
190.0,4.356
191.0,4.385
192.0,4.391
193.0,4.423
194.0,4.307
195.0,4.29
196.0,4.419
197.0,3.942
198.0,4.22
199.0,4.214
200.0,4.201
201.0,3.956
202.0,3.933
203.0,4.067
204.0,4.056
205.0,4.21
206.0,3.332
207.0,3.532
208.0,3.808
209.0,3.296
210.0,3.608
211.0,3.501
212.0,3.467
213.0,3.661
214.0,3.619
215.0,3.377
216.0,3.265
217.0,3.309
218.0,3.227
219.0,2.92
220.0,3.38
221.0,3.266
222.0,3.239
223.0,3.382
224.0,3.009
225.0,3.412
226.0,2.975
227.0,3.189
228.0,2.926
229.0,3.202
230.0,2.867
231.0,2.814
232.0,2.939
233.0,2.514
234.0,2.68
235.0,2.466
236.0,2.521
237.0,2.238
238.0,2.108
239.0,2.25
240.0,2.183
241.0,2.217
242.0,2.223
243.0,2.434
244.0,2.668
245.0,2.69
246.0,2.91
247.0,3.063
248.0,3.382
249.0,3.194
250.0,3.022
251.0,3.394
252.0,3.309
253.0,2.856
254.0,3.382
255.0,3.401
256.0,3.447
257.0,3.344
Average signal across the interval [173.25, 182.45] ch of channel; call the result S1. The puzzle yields 3.49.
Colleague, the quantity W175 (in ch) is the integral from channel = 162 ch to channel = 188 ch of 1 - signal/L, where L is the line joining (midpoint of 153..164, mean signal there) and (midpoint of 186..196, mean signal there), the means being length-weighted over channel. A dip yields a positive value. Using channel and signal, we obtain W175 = 5.3 ch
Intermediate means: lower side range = 3.93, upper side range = 4.29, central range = 3.28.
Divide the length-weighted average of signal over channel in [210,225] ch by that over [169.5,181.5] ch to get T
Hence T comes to 1.10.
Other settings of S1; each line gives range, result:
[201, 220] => 3.57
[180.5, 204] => 4.17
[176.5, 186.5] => 3.89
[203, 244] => 3.07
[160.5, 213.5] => 3.64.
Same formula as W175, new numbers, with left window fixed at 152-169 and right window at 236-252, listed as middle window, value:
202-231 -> -3.9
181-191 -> -2.5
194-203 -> -2.7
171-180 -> 0.9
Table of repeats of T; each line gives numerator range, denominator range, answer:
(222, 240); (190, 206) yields 0.67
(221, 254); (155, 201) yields 0.78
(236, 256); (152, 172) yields 0.83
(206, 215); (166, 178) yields 1.35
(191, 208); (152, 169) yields 1.14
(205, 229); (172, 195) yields 0.87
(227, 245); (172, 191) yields 0.69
